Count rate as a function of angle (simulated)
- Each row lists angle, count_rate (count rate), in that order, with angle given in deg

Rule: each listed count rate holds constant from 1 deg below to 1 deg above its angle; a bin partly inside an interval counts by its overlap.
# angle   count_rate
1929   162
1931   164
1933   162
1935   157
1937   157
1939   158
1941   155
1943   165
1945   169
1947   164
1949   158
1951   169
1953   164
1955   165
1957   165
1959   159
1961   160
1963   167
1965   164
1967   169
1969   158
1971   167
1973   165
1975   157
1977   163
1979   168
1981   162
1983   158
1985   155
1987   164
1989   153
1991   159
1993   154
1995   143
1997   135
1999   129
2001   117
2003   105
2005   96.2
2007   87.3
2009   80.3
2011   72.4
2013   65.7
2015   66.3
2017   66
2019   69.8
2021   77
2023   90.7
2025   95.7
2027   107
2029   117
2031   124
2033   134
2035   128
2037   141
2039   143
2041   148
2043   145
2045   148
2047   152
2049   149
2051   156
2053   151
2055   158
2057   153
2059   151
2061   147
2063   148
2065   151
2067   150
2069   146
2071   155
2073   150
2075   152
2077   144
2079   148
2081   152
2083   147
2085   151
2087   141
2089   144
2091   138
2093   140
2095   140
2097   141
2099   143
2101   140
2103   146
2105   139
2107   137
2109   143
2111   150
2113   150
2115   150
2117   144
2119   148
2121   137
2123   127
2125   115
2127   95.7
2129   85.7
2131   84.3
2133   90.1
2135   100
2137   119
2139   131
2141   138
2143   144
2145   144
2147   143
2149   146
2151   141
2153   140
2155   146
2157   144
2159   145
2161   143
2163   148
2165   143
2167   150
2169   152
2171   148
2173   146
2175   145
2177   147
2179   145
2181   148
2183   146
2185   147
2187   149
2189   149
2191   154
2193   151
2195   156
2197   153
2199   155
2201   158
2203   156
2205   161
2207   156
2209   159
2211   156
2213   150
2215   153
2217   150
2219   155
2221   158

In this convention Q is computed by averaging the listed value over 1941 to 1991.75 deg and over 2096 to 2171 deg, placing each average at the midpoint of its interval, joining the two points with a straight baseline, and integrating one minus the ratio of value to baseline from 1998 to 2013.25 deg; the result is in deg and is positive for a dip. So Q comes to 5.9 deg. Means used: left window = 163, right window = 135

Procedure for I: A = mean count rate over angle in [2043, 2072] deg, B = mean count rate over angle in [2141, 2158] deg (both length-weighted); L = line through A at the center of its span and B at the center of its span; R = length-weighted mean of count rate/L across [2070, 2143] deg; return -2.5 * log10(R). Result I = 0.09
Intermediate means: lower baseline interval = 151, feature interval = 135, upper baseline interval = 143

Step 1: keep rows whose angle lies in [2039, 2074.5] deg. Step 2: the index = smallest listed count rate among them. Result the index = 143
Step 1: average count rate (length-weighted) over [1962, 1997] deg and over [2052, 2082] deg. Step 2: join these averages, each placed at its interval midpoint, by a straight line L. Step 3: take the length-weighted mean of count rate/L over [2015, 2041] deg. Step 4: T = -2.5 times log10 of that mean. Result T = 0.39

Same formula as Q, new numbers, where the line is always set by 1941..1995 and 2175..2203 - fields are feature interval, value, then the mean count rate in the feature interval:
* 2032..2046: 1.5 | 141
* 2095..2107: 1.1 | 141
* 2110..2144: 6.6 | 124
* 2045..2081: 1.5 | 151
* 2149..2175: 1.1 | 146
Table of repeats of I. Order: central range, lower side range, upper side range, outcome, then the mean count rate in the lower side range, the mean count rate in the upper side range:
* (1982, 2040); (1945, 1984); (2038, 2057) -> 0.333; 163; 150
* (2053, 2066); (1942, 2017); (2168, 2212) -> -0.038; 143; 152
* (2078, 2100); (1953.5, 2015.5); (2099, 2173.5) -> -0.057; 140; 135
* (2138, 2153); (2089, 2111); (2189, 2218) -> 0.047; 141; 155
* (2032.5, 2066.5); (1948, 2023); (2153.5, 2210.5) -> -0.055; 135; 150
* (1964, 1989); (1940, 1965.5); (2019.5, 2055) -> -0.057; 163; 130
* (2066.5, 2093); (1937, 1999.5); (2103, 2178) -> -0.025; 160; 135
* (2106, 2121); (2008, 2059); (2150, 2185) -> -0.083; 118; 146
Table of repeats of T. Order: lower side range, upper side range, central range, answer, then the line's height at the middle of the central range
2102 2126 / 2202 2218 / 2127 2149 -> 0.22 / 144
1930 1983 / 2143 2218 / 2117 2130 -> 0.26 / 153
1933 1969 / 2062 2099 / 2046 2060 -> -0.02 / 150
